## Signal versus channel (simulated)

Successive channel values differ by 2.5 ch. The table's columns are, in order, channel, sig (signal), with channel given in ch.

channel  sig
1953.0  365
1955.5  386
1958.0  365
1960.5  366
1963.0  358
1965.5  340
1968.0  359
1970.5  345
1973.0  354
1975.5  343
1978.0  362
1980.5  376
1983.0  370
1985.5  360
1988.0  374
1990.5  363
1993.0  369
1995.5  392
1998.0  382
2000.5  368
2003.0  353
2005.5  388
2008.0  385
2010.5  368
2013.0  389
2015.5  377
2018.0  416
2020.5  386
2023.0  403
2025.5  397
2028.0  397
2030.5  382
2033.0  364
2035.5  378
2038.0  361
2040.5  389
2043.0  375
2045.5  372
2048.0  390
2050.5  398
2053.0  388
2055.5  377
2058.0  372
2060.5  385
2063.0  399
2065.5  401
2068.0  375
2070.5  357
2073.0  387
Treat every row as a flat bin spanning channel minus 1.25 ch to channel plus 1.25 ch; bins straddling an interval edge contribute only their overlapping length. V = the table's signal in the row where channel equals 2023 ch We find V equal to 403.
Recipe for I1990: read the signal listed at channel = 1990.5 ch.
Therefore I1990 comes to 363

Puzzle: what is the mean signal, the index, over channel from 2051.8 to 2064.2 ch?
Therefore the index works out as 384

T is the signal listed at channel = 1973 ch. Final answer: 354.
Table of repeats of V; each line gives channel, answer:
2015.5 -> 377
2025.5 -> 397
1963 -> 358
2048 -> 390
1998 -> 382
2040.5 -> 389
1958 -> 365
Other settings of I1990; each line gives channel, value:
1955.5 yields 386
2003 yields 353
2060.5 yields 385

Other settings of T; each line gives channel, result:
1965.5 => 340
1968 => 359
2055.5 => 377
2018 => 416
